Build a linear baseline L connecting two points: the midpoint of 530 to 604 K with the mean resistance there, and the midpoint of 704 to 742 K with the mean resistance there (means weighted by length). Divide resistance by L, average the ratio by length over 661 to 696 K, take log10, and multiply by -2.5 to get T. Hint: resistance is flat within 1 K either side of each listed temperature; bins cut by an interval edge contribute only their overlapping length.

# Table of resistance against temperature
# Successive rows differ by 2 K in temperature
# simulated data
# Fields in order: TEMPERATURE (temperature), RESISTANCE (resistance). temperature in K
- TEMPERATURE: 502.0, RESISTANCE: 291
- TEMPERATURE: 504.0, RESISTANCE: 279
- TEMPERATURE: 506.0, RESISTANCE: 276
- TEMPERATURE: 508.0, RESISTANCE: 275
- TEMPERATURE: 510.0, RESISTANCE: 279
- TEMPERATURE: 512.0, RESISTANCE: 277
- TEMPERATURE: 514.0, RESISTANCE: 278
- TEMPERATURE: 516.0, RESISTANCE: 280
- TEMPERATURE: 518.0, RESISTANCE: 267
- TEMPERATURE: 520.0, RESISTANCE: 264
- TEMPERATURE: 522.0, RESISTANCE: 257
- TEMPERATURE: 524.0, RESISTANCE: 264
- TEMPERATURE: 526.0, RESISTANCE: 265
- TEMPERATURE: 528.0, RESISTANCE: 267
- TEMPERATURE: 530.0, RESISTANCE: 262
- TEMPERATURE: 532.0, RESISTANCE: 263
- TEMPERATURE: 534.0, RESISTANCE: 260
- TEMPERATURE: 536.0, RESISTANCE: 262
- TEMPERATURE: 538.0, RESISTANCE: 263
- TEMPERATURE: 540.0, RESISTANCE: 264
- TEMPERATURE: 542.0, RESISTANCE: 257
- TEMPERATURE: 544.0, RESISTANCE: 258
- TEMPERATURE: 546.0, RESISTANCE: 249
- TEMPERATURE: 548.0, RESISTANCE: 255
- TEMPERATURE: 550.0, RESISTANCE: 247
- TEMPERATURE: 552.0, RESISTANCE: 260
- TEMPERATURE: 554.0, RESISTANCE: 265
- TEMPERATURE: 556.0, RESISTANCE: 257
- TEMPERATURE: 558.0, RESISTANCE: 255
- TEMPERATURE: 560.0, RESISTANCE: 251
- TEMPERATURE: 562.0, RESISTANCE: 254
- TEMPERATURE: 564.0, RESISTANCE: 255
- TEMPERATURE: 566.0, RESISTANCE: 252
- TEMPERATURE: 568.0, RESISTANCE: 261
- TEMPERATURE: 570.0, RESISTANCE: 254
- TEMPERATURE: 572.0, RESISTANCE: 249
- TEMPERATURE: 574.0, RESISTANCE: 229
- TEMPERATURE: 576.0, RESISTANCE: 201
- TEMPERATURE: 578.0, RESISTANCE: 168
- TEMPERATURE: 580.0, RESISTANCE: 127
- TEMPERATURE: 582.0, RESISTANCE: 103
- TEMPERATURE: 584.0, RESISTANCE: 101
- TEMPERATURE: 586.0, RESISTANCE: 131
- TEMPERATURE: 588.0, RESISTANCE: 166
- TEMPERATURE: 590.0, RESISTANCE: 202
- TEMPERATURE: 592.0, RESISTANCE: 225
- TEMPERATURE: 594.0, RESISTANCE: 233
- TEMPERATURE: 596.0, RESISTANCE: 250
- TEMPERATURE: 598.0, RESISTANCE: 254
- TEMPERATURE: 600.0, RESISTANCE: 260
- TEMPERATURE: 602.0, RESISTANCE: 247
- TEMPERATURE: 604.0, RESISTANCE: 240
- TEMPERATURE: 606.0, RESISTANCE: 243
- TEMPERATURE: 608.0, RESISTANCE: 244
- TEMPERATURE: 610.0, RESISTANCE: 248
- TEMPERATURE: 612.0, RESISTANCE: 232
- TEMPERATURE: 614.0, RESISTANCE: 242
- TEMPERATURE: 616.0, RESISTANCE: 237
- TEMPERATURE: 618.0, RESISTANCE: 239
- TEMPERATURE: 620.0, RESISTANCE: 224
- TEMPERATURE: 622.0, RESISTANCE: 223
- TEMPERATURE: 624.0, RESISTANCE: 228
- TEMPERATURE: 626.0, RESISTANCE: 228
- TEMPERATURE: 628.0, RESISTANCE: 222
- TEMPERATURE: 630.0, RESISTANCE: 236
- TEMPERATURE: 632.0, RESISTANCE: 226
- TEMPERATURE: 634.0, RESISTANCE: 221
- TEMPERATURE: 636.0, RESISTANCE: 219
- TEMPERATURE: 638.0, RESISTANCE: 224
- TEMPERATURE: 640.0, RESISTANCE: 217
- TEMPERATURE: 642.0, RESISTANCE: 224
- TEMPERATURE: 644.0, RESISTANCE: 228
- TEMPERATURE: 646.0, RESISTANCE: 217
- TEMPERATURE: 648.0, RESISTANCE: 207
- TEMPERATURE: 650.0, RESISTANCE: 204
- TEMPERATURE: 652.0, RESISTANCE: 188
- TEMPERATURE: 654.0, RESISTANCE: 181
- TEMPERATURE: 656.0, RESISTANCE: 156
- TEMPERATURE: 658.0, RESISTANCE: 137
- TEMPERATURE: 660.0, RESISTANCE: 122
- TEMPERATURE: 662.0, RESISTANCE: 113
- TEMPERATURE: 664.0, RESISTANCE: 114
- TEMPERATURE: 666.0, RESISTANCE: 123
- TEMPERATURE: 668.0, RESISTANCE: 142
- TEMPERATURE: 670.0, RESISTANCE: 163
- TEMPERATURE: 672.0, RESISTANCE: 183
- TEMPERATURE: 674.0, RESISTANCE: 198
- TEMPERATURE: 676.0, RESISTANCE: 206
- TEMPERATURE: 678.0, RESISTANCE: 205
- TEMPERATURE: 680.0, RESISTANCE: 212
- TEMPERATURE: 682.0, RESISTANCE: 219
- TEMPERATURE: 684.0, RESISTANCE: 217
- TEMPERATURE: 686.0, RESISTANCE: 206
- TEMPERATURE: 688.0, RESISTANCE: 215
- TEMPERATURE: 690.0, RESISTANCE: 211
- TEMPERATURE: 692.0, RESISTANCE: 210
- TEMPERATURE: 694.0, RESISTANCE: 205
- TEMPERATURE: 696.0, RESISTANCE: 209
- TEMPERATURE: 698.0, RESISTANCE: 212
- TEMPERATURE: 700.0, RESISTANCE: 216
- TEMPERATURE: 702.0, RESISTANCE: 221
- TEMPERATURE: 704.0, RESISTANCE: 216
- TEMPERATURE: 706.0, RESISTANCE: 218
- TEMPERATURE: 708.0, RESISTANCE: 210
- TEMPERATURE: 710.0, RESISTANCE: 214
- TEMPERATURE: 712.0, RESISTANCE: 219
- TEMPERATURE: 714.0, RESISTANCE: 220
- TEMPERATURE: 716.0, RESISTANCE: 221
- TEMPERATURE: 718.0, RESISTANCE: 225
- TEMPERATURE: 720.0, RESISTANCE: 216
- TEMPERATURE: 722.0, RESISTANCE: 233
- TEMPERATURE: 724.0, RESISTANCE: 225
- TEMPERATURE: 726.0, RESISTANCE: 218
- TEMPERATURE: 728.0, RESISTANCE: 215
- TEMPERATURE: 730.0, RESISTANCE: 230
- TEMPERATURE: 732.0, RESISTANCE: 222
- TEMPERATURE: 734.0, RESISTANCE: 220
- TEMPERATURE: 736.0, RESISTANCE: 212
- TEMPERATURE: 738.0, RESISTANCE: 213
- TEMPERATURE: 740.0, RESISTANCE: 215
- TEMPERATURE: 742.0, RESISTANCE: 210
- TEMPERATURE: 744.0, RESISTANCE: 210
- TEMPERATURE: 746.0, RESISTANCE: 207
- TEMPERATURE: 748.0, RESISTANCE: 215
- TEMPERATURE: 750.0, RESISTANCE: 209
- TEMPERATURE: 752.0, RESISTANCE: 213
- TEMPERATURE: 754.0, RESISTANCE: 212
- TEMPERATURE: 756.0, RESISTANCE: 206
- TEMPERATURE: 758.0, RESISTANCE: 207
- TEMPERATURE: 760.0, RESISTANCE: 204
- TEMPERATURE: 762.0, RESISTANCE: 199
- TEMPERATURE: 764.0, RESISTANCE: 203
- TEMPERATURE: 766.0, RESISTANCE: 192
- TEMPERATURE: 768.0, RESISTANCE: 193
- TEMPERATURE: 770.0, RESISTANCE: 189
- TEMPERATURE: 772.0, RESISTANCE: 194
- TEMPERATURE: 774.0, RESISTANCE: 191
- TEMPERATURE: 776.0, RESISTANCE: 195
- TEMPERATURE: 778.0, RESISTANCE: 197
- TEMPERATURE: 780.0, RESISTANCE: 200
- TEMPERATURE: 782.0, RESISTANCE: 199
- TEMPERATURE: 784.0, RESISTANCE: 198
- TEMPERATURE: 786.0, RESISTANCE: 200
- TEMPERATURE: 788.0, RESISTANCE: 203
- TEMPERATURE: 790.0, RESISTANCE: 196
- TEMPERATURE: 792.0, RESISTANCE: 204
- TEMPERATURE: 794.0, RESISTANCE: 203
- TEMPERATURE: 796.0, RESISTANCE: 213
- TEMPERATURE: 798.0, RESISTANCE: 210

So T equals 0.20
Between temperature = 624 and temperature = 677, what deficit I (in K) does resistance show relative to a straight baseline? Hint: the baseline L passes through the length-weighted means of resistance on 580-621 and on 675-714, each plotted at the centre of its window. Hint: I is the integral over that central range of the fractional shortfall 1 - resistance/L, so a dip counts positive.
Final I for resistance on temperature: 6.0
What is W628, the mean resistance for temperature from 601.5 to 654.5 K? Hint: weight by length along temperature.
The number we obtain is 226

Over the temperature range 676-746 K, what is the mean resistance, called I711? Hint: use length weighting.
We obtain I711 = 216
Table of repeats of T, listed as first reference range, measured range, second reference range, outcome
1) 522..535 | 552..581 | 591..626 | 0.075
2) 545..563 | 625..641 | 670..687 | -0.010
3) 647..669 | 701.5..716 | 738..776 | -0.208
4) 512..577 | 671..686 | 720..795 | 0.100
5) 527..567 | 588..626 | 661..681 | -0.108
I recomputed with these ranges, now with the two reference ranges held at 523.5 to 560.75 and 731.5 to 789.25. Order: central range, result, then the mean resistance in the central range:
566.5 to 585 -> 4.5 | 190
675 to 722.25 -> 1.1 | 215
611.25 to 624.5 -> 0.4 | 232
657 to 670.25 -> 5.8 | 129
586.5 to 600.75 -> 1.3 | 223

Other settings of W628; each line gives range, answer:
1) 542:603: 225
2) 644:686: 177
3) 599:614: 245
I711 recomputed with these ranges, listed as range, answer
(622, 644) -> 225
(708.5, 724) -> 221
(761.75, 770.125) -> 196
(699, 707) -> 218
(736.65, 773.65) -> 205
